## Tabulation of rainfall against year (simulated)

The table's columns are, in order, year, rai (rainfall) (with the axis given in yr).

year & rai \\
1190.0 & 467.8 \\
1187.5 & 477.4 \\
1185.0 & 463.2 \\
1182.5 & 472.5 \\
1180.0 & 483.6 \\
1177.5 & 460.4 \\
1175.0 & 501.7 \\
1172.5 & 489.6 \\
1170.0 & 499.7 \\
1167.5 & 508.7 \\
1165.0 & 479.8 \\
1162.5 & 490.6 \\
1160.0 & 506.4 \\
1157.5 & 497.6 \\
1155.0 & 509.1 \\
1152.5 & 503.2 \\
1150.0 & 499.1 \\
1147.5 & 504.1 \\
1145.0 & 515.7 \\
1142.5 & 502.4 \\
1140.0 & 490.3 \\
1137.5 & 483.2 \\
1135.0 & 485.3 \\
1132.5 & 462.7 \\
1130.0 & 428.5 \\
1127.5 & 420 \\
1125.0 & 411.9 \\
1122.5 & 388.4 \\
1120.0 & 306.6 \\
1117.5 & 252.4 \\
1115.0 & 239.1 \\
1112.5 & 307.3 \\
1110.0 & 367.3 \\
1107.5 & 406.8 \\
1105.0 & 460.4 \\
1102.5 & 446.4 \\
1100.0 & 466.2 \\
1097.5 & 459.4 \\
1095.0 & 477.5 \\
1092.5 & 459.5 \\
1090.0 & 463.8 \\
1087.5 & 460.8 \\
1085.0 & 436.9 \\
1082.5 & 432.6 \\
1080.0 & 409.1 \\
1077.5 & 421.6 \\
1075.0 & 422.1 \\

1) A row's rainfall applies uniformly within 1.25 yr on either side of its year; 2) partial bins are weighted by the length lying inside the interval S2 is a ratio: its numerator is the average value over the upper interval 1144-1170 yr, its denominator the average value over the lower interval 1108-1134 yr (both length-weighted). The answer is 1.39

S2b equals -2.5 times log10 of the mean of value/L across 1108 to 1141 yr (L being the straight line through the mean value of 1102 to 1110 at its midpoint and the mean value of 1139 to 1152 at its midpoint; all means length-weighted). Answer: 0.20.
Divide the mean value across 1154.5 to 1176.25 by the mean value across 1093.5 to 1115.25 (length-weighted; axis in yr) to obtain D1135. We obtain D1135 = 1.2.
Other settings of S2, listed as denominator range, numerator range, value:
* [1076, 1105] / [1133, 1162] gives 1.11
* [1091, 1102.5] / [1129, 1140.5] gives 1.01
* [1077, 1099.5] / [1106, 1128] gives 0.77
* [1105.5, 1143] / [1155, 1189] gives 1.23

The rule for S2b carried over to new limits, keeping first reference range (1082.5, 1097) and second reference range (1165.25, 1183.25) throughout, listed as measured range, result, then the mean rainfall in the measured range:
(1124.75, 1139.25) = 0.047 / 453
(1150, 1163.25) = -0.044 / 502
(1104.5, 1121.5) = 0.375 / 330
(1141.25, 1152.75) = -0.059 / 505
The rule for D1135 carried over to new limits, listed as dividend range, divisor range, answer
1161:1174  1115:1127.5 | 1.46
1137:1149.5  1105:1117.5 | 1.49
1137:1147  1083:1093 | 1.10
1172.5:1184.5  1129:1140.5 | 1.02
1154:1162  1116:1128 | 1.44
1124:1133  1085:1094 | 0.94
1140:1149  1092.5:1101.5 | 1.08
